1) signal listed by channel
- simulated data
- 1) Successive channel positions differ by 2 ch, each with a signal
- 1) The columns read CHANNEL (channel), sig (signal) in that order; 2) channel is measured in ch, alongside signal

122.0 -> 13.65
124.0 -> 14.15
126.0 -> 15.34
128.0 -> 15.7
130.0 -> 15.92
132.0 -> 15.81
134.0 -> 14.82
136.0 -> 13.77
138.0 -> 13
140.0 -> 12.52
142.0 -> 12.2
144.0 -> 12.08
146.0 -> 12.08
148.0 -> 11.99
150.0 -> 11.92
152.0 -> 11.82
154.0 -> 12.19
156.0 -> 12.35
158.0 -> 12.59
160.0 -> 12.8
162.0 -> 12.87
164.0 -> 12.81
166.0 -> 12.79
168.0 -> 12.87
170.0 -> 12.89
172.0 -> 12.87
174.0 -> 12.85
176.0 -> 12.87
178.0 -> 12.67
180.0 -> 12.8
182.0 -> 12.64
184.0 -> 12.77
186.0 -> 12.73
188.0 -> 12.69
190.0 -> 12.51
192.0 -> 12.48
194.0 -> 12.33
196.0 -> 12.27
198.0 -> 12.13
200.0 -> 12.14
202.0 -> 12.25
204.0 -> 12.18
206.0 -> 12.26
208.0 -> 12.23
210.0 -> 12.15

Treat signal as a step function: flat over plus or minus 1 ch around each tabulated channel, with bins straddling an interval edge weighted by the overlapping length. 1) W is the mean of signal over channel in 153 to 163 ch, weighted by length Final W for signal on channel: 12.6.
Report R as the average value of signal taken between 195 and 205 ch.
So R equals 12.2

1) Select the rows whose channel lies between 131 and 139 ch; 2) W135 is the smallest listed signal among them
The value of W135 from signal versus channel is 13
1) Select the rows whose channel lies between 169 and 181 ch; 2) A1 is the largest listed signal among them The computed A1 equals 12.89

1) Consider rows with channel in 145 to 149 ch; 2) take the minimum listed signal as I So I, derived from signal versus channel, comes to 11.99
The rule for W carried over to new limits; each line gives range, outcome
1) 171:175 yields 12.9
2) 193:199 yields 12.2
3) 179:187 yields 12.7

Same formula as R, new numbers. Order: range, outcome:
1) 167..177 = 12.9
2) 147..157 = 12.1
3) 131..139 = 14.3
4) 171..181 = 12.8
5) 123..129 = 15.1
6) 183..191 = 12.7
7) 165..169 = 12.8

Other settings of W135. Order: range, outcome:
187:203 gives 12.13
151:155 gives 11.82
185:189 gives 12.69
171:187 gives 12.64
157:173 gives 12.59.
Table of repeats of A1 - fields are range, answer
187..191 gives 12.69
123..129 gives 15.7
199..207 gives 12.26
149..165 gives 12.87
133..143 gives 14.82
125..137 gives 15.92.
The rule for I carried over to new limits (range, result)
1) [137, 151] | 11.92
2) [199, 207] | 12.14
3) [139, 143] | 12.2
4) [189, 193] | 12.48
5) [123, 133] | 14.15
